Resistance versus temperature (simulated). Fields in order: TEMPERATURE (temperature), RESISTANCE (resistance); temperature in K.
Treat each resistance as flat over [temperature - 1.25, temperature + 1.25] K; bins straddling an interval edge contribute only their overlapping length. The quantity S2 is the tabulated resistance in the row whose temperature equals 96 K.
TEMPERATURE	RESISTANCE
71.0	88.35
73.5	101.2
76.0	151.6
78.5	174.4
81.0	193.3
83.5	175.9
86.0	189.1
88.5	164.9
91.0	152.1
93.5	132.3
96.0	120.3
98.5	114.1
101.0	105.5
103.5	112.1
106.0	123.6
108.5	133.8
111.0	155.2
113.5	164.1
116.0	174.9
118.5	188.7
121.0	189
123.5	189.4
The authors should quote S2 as 120.3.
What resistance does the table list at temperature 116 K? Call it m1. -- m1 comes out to 174.9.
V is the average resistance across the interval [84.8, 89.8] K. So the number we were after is 177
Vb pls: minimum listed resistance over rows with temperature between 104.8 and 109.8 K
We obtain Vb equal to 123.6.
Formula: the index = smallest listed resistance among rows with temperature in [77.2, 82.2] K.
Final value 174.4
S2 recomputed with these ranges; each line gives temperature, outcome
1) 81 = 193.3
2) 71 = 88.35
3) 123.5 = 189.4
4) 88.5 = 164.9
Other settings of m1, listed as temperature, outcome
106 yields 123.6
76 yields 151.6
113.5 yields 164.1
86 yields 189.1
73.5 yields 101.2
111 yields 155.2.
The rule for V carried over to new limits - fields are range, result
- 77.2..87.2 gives 183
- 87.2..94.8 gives 150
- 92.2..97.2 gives 127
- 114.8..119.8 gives 182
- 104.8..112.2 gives 138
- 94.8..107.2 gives 115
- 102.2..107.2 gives 118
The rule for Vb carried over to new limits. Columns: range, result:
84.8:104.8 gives 105.5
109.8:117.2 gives 155.2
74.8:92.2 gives 151.6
